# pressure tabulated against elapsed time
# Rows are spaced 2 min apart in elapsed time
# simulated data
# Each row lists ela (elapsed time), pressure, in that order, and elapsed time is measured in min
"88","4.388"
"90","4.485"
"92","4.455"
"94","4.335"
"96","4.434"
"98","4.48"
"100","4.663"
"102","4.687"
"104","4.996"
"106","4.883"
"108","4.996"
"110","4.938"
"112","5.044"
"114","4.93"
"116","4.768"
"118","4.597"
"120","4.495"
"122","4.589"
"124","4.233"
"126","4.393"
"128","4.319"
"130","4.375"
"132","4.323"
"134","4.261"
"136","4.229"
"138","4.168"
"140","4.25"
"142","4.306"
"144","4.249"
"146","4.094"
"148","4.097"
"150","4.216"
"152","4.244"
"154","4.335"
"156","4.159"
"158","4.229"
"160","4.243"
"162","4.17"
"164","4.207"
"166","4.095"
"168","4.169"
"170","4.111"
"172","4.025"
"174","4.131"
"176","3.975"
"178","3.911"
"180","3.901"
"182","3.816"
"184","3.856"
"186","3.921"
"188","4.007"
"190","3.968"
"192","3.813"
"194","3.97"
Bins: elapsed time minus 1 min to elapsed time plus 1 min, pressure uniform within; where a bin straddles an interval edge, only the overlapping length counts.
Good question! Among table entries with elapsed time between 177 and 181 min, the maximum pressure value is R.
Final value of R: 3.911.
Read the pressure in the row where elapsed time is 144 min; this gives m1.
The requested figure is 4.249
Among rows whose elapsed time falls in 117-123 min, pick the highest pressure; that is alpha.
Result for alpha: 4.597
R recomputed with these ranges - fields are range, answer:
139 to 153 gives 4.306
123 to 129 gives 4.393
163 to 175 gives 4.207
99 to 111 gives 4.996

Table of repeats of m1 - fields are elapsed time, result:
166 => 4.095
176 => 3.975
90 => 4.485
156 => 4.159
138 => 4.168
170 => 4.111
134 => 4.261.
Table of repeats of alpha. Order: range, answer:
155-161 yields 4.243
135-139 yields 4.229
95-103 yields 4.687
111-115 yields 5.044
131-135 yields 4.323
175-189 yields 4.007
